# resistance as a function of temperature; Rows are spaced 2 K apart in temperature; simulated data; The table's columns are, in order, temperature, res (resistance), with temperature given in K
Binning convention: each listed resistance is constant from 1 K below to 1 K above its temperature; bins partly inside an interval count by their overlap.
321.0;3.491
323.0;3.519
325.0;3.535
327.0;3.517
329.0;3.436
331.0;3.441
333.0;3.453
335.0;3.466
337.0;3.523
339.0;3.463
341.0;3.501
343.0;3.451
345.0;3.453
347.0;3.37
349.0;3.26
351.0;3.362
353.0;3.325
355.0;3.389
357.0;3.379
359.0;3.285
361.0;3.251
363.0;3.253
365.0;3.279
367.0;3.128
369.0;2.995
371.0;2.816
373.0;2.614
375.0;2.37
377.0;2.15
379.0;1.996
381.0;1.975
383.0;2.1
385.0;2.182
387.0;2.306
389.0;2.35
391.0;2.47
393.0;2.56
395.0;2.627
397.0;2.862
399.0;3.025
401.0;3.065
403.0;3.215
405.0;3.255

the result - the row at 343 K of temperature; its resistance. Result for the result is 3.451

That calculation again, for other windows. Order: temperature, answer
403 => 3.215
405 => 3.255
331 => 3.441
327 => 3.517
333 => 3.453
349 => 3.26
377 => 2.15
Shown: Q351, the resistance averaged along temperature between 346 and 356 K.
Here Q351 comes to 3.34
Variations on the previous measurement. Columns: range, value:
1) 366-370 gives 3.06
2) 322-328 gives 3.52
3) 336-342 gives 3.5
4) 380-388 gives 2.14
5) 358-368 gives 3.24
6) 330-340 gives 3.47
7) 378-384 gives 2.02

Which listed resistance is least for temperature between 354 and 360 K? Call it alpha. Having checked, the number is 3.285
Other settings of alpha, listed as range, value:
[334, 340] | 3.463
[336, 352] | 3.26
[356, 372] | 2.816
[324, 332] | 3.436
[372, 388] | 1.975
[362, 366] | 3.253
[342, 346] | 3.451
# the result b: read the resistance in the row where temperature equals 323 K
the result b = 3.519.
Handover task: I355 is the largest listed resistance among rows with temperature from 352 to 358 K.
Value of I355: 3.389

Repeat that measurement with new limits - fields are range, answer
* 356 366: 3.379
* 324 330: 3.535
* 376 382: 2.15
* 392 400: 3.025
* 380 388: 2.306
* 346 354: 3.37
